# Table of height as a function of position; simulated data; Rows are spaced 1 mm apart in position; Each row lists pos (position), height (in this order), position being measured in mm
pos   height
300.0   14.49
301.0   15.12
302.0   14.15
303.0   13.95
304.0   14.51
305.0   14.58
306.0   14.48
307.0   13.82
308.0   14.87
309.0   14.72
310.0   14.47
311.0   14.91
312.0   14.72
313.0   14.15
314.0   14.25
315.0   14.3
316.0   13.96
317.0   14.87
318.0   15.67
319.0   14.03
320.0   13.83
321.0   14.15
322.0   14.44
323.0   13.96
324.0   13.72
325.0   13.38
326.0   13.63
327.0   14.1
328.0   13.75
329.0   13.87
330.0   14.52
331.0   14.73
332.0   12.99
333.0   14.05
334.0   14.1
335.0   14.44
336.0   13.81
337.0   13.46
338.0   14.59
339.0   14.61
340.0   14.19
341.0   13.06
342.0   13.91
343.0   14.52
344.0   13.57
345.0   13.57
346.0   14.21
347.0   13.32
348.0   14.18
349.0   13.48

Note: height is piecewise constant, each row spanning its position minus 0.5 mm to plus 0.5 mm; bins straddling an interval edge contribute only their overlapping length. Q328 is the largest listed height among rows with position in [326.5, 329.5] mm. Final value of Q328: 14.1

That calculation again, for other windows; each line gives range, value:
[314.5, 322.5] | 15.67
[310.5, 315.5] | 14.91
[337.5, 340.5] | 14.61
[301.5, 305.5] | 14.58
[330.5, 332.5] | 14.73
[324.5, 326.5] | 13.63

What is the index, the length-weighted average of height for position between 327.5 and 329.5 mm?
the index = 13.8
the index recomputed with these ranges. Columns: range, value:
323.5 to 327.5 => 13.7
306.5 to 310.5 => 14.5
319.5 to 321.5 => 14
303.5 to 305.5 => 14.5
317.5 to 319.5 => 14.8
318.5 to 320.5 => 13.9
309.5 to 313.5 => 14.6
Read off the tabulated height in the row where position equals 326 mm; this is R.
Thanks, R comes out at 13.63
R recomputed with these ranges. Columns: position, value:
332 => 12.99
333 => 14.05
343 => 14.52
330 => 14.52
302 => 14.15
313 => 14.15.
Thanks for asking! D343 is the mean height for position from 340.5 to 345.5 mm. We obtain 13.7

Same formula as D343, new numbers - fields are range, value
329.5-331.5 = 14.6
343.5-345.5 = 13.6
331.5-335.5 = 13.9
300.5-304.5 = 14.4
